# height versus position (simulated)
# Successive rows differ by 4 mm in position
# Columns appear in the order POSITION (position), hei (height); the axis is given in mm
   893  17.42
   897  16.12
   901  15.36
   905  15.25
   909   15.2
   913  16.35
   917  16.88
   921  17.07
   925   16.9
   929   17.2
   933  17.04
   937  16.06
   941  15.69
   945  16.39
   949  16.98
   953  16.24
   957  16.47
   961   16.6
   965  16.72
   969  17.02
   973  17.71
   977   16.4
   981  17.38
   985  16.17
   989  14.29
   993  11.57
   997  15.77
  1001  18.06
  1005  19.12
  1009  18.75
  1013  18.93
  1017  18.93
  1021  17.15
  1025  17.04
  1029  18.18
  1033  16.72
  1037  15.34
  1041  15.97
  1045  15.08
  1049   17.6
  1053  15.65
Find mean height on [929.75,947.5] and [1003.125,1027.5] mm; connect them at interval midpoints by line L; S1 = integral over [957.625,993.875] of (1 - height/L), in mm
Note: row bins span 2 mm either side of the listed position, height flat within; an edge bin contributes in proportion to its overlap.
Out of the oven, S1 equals 2.42 mm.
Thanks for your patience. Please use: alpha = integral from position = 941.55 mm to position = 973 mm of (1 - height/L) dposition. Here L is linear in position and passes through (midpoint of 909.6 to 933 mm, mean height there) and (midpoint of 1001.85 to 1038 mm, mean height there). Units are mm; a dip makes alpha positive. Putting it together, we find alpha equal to 1.0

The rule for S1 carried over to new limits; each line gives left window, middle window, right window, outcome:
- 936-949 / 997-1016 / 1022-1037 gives -1.81 mm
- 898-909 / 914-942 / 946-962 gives -1.37 mm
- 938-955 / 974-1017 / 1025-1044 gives -0.90 mm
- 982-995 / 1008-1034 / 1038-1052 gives -4.51 mm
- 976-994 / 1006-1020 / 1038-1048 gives -2.95 mm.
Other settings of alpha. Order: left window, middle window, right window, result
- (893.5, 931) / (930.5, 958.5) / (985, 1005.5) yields -0.7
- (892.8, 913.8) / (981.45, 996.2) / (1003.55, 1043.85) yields 2.2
